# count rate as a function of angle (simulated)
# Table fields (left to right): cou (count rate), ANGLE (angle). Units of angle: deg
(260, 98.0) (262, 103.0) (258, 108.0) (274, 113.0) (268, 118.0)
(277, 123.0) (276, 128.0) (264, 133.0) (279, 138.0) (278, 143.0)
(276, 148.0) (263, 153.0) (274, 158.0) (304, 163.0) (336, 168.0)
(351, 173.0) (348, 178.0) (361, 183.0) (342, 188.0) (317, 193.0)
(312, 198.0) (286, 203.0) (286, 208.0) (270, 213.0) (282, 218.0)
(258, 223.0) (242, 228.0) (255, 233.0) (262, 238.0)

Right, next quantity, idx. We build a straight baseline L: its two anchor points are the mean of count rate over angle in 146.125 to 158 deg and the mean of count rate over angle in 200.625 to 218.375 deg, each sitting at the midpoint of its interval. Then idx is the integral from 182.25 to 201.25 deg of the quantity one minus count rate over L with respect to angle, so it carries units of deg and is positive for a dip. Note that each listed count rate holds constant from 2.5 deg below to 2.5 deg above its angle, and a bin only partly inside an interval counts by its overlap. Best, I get -3.5 deg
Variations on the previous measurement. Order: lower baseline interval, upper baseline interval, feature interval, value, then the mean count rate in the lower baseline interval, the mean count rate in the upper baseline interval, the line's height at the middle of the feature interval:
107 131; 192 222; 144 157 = 0.31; 271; 289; 278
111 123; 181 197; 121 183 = 1.53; 272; 337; 304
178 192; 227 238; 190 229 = 1.88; 347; 252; 298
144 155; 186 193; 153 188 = -2.42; 271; 333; 304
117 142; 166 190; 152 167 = 1.51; 273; 348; 320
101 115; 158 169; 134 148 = 0.65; 264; 307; 290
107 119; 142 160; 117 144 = -0.40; 268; 272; 270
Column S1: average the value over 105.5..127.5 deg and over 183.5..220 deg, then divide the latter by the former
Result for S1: 1.12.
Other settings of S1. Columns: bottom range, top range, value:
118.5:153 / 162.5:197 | 1.23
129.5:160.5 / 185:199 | 1.20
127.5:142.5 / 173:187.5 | 1.29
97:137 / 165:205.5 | 1.24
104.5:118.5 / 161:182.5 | 1.27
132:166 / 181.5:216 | 1.11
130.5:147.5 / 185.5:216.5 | 1.10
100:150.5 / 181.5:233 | 1.08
